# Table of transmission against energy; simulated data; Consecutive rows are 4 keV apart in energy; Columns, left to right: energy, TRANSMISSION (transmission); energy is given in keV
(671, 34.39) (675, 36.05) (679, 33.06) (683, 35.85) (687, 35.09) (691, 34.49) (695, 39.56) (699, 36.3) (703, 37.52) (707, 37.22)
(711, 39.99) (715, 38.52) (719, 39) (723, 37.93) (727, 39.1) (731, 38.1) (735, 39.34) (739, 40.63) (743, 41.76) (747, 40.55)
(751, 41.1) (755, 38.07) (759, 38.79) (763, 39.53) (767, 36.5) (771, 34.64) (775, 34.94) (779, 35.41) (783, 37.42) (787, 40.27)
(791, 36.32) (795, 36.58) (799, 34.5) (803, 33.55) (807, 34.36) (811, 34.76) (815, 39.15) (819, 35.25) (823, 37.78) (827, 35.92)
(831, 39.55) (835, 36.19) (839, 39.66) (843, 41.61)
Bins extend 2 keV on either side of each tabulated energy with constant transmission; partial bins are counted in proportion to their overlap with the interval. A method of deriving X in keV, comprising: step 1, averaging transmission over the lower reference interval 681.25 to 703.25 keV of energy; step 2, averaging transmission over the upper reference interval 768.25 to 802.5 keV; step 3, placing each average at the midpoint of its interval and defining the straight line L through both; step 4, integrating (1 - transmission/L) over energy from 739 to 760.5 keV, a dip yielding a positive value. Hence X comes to -2.3 keV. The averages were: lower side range 36.4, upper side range 36.1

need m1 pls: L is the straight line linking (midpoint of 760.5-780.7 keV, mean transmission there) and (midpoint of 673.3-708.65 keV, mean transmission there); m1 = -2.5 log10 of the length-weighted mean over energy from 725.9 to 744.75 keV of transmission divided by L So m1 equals -0.10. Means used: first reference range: 36.1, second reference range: 36.3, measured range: 39.8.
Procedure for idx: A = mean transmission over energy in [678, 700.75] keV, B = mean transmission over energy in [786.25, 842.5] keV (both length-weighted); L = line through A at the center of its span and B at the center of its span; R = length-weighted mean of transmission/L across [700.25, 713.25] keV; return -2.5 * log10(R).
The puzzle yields -0.064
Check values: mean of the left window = 35.8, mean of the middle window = 38.1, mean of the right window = 36.8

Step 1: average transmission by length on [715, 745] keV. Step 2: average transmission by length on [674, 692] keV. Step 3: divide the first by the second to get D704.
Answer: 1.1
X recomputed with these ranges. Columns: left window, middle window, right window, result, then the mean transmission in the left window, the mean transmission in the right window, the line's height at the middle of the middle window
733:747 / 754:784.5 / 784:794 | 1.72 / 40.6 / 38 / 39.1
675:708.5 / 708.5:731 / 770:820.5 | -1.70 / 36.1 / 36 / 36.1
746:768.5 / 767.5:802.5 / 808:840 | 1.93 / 39.1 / 37.1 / 38.3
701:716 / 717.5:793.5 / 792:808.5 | -3.82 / 38.3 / 34.9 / 36.5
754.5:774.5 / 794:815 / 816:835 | 1.19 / 37.3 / 37.1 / 37.2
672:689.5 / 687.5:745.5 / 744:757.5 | -1.43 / 35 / 40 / 37.5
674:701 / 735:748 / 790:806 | -1.95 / 35.8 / 35.1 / 35.4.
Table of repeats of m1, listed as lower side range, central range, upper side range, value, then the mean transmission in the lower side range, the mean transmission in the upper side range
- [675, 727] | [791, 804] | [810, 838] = 0.057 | 37.1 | 37.1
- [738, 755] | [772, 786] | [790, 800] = 0.038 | 40.7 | 35.9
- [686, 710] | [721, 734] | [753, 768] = -0.025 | 36.9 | 38.3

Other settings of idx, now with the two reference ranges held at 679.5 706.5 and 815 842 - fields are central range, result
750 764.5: -0.065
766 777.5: 0.055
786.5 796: -0.004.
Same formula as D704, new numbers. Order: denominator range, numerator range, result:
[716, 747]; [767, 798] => 0.92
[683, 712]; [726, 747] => 1.08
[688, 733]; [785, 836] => 0.96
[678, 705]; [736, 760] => 1.11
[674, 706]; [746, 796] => 1.05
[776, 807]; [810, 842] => 1.04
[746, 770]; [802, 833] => 0.94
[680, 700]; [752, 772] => 1.05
